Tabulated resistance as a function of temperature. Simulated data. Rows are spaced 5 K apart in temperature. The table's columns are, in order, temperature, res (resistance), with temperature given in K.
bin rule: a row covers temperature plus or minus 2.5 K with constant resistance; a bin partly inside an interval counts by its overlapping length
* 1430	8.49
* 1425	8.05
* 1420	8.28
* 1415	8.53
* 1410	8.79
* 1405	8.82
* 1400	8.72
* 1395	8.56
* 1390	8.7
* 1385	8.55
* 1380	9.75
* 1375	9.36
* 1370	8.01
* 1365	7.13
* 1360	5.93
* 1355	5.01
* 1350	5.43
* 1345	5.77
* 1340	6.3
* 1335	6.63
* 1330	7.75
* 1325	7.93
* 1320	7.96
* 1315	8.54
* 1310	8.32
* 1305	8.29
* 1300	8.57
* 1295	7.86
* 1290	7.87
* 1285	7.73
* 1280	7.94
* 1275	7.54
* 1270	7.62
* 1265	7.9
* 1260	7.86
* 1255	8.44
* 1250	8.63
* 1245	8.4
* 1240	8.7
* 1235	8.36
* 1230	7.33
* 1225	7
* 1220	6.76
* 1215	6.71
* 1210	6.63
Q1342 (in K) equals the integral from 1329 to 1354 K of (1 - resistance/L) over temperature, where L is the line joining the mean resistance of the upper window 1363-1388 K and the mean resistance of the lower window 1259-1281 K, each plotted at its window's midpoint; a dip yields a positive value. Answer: 6.32 K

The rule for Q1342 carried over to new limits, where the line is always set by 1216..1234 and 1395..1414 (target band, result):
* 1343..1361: 6.0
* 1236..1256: -3.4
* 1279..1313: -1.5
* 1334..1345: 2.5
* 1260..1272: -0.5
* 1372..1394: -1.3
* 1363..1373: 0.9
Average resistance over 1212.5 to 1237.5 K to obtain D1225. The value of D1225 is 7.23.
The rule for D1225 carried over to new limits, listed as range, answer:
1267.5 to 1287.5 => 7.71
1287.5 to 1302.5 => 8.1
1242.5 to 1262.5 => 8.33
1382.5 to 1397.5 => 8.6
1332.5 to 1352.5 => 6.03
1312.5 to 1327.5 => 8.14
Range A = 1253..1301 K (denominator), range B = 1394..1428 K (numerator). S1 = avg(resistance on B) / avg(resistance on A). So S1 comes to 1.1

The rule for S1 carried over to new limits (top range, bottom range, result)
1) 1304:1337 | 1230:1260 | 0.95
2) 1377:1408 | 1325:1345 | 1.29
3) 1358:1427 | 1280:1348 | 1.10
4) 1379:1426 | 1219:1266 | 1.09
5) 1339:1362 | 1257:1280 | 0.73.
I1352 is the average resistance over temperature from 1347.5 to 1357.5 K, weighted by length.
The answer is 5.22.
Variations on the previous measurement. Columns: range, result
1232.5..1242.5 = 8.53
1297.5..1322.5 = 8.34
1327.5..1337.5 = 7.19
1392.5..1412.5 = 8.72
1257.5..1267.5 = 7.88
